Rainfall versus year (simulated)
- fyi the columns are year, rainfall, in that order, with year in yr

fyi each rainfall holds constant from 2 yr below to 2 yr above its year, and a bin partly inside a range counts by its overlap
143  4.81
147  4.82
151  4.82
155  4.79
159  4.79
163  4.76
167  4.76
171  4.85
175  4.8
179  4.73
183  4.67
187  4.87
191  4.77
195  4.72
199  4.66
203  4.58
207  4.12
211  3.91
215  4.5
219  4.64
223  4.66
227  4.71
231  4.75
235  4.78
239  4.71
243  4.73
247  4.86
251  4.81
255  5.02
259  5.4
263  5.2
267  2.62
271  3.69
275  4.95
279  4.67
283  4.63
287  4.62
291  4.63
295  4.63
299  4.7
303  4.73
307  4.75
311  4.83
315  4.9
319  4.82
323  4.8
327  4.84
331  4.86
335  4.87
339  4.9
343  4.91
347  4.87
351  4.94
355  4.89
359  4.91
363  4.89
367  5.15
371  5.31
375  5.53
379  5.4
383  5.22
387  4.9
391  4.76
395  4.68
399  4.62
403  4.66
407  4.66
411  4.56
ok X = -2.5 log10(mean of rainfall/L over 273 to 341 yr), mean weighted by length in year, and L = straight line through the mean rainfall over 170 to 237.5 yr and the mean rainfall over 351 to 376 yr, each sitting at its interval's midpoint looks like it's 0.03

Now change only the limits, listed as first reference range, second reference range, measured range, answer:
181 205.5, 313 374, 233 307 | 0.042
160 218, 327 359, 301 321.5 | 0.007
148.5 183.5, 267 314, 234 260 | -0.060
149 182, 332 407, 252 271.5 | 0.094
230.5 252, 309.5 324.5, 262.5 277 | 0.197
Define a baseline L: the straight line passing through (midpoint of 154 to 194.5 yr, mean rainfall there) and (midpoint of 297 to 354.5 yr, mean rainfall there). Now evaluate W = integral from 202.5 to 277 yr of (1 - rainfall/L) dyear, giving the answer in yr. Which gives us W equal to 3.8 yr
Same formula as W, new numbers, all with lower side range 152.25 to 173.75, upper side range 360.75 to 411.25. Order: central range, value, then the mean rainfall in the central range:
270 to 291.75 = 1.4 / 4.56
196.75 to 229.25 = 2.4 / 4.48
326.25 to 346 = 0.2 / 4.88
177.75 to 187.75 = 0.1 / 4.74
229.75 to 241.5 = 0.2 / 4.75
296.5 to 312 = 0.5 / 4.74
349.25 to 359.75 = 0.1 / 4.91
